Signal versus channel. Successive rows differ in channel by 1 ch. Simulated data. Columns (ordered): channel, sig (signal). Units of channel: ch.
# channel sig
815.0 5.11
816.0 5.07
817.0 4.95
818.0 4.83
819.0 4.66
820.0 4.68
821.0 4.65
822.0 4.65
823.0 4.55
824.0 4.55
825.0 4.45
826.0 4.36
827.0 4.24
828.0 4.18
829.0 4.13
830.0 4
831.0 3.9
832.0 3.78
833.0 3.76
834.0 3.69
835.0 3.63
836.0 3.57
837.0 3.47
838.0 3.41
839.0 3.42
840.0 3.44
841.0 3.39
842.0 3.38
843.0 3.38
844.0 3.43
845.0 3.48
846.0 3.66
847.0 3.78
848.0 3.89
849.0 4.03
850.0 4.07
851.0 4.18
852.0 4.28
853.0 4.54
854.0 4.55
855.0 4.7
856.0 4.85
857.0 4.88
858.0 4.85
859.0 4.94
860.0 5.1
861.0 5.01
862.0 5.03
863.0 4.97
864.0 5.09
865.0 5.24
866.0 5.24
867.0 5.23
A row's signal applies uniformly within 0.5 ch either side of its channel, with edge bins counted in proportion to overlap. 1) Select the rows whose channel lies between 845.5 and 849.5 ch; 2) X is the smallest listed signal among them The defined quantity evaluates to 3.66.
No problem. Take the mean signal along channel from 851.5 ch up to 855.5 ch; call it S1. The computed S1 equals 4.52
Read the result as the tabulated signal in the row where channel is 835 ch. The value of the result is 3.63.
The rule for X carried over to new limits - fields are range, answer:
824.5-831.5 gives 3.9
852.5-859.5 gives 4.54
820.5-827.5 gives 4.24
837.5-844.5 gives 3.38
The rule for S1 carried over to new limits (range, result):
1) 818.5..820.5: 4.67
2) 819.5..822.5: 4.66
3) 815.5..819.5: 4.88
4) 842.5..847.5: 3.55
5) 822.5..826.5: 4.48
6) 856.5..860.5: 4.94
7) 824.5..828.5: 4.31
